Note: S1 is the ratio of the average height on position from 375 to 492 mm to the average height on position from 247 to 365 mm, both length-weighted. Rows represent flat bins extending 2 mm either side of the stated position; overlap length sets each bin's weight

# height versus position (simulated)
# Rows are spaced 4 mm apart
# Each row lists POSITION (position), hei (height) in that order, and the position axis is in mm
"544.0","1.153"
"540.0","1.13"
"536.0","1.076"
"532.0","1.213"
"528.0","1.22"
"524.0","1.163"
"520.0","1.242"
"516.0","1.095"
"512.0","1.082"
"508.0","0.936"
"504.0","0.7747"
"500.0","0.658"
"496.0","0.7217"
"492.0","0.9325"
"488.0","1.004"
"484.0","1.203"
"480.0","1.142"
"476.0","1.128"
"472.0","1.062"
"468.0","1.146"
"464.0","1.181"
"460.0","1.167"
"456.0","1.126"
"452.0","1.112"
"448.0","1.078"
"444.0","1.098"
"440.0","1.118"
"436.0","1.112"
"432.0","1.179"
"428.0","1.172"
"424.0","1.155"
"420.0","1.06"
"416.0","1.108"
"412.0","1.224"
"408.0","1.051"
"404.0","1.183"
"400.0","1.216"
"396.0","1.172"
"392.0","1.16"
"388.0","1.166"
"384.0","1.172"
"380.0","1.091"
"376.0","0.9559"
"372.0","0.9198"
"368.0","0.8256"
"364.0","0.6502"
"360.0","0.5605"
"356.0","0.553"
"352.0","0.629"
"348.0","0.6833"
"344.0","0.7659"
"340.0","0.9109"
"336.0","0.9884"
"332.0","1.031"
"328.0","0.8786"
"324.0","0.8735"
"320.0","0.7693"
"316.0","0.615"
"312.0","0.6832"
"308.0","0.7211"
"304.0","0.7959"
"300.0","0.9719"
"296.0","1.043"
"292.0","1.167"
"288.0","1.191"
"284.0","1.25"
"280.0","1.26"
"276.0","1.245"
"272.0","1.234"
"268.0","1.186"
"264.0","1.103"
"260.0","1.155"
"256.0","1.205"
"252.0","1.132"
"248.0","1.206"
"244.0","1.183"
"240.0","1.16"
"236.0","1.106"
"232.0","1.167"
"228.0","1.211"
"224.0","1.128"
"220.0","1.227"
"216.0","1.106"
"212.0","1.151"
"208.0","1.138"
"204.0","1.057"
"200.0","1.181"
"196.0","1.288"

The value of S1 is 1.19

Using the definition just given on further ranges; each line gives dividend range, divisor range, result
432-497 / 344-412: 1.16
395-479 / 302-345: 1.38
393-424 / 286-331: 1.29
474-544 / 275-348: 1.11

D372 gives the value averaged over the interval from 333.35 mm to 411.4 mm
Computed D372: 0.935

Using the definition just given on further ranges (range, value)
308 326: 0.734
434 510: 1.04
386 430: 1.15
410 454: 1.13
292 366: 0.795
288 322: 0.866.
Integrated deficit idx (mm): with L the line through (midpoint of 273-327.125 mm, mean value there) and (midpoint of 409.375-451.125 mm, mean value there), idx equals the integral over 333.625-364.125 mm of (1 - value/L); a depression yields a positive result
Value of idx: 9.0 mm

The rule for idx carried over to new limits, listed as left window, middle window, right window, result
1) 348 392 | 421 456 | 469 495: -5.0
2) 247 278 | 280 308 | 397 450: 2.7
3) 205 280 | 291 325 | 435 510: 8.8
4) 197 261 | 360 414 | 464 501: 1.4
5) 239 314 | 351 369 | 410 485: 7.8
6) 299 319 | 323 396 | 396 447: 3.0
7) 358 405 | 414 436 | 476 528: -2.8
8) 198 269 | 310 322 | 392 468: 4.8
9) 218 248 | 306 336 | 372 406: 8.8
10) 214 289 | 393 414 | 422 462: -0.5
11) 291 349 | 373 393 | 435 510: -3.5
